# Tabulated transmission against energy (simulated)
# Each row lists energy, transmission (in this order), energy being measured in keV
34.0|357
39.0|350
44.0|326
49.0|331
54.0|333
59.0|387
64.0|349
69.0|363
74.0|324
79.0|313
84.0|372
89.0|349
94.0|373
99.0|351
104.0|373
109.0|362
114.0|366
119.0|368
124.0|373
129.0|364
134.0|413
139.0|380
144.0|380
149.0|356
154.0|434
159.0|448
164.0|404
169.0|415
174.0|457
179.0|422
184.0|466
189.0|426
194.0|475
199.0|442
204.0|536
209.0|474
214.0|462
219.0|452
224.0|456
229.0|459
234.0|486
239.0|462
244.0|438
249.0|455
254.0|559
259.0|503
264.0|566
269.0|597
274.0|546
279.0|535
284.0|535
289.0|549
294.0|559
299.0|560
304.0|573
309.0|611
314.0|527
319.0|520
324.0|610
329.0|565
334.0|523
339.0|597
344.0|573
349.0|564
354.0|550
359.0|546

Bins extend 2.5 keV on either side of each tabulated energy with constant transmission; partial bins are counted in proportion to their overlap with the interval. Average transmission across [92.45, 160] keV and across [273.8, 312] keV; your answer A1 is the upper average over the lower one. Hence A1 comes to 1.5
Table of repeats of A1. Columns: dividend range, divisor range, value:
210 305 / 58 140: 1.41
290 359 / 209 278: 1.14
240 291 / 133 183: 1.28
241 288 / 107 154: 1.40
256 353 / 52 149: 1.54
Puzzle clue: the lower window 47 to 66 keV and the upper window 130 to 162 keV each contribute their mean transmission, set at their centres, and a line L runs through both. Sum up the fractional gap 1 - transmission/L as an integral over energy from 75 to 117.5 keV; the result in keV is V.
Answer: 1.8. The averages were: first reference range 351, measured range 356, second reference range 400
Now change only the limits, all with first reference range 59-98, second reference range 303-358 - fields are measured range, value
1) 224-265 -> 0.48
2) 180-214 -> -1.17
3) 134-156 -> 0.98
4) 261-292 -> -2.13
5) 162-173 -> 0.27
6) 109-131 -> 1.09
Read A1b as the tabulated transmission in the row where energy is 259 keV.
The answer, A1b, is 503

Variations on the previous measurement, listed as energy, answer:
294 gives 559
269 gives 597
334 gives 523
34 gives 357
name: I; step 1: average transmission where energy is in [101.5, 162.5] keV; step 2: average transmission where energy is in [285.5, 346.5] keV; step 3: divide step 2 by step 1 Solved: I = 1.46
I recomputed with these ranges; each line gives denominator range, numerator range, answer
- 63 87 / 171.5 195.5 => 1.30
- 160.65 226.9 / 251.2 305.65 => 1.22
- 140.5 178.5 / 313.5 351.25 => 1.36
